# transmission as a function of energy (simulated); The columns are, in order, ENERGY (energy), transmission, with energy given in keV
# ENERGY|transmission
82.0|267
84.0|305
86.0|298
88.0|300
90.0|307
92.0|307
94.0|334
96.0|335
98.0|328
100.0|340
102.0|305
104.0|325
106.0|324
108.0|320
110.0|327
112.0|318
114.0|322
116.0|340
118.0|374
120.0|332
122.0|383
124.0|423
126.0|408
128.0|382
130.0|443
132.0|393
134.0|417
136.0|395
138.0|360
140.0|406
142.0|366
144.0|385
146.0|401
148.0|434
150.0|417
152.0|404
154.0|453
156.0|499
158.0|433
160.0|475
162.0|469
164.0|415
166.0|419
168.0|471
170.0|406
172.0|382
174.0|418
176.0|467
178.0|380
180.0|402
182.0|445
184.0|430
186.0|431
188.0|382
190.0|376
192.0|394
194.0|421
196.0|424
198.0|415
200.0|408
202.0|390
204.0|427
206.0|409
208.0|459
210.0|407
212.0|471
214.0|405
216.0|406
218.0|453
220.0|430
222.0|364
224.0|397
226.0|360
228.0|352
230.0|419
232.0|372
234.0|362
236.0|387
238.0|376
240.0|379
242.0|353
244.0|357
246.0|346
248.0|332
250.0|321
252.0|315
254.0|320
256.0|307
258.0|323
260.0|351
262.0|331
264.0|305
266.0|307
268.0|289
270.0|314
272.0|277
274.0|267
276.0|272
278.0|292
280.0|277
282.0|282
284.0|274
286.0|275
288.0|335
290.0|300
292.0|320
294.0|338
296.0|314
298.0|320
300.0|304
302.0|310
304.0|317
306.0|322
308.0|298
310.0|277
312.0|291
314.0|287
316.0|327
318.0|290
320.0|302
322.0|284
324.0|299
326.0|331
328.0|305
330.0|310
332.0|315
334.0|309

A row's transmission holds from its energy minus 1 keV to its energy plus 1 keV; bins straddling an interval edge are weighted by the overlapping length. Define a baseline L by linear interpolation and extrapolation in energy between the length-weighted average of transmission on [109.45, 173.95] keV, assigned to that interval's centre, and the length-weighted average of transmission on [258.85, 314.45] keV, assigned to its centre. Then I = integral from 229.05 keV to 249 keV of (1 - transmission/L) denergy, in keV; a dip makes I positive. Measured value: -2.0 keV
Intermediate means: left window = 402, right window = 302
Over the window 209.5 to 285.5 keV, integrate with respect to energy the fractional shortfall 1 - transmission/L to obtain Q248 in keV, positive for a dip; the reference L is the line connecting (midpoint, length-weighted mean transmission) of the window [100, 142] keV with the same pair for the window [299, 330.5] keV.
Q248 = -4.7 keV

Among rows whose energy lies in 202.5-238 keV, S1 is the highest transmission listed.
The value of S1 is 471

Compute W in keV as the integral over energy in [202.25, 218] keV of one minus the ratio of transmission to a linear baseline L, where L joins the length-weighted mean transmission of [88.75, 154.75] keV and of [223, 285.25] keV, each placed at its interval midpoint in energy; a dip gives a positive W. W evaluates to -3.9 keV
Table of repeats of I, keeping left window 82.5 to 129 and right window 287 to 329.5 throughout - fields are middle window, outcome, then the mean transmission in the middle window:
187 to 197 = -2.3 keV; 399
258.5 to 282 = 1.1 keV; 298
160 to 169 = -3.3 keV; 447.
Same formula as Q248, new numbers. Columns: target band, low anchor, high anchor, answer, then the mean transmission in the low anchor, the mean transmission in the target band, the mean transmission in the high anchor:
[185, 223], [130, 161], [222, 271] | -4.0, 417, 414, 345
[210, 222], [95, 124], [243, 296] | -4.0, 337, 425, 309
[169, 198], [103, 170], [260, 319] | -3.6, 395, 411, 301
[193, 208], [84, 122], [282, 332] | -4.8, 325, 416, 305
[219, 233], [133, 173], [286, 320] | -0.7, 420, 385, 308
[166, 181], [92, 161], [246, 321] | -2.6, 378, 418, 305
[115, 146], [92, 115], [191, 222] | -3.4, 324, 388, 419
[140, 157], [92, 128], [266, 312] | -4.3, 343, 419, 299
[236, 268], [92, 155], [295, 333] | -0.8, 370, 335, 305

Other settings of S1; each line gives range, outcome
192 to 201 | 424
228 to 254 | 419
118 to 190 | 499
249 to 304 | 351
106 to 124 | 423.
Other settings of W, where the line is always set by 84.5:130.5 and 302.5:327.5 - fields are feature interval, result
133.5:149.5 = -2.9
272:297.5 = 1.0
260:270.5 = 0.0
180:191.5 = -3.0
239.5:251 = -1.1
